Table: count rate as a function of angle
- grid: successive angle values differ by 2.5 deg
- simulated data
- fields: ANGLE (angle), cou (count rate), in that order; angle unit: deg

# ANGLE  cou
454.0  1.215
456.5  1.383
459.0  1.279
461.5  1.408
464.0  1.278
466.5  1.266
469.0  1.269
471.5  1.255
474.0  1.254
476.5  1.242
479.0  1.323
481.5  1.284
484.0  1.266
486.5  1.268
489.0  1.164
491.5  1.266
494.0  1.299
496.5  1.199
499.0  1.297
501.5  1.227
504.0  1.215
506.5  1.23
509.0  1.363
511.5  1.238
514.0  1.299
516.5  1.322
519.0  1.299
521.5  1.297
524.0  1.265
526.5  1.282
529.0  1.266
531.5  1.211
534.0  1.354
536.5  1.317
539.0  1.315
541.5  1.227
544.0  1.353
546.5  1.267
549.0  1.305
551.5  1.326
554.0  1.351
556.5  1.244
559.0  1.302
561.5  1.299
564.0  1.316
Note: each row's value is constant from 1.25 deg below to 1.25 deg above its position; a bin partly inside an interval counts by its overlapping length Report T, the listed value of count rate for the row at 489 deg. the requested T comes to 1.164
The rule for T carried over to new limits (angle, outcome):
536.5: 1.317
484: 1.266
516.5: 1.322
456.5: 1.383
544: 1.353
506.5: 1.23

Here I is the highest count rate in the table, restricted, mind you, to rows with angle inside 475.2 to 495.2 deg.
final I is 1.323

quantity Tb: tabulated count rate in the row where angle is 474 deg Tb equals 1.254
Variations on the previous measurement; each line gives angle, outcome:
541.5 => 1.227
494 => 1.299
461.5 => 1.408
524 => 1.265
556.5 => 1.244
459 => 1.279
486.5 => 1.268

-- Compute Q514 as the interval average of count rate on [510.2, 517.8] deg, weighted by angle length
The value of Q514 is 1.29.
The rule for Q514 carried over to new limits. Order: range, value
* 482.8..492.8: 1.24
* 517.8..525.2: 1.29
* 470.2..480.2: 1.27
